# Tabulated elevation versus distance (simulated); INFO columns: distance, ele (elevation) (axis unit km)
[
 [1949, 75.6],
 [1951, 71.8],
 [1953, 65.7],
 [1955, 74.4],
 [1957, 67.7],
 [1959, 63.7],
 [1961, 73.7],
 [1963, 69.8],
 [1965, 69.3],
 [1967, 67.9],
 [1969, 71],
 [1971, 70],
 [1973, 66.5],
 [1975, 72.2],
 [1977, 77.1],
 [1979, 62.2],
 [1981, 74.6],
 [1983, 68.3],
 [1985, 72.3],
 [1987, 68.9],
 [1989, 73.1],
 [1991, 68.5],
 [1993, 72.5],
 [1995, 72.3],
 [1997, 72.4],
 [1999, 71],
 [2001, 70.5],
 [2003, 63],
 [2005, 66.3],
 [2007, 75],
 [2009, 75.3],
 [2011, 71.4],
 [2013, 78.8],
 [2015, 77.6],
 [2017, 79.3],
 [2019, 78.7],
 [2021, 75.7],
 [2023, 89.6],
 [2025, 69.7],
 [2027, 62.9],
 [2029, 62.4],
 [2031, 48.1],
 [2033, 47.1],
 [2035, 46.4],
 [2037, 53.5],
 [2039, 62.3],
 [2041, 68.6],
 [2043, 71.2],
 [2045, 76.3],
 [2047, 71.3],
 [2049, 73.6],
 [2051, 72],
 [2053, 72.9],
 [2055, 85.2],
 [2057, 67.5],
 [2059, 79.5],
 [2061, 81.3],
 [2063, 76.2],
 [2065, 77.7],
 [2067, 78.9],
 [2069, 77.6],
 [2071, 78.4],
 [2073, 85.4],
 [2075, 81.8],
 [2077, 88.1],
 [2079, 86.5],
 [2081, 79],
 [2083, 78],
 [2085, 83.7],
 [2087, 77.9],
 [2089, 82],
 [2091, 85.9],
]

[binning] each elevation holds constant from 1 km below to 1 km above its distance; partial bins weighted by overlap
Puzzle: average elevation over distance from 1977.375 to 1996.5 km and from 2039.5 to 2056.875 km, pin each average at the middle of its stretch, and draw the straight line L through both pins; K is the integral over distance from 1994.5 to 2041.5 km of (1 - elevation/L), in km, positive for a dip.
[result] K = 2.4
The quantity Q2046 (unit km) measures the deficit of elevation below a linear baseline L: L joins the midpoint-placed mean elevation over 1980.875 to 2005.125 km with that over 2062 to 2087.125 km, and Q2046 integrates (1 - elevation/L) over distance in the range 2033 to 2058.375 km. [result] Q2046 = 3.1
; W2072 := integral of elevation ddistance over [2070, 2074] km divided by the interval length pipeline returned 81.9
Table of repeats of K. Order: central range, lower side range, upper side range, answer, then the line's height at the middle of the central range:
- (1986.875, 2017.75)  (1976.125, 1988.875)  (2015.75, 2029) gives 0.2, 72.8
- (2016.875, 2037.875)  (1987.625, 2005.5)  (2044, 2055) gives 2.3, 72.5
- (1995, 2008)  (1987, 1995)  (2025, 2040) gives -0.5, 67.3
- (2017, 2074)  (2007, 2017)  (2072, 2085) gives 6.1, 79.6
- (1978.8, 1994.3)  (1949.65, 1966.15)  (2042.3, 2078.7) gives 0.3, 71.9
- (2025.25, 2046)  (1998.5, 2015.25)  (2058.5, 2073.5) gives 4.2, 75.4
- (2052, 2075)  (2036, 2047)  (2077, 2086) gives -0.9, 75.4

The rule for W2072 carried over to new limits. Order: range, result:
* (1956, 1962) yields 68.4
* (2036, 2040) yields 57.9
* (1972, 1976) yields 69.3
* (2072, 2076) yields 83.6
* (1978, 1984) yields 68.4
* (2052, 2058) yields 75.2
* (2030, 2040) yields 51.5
